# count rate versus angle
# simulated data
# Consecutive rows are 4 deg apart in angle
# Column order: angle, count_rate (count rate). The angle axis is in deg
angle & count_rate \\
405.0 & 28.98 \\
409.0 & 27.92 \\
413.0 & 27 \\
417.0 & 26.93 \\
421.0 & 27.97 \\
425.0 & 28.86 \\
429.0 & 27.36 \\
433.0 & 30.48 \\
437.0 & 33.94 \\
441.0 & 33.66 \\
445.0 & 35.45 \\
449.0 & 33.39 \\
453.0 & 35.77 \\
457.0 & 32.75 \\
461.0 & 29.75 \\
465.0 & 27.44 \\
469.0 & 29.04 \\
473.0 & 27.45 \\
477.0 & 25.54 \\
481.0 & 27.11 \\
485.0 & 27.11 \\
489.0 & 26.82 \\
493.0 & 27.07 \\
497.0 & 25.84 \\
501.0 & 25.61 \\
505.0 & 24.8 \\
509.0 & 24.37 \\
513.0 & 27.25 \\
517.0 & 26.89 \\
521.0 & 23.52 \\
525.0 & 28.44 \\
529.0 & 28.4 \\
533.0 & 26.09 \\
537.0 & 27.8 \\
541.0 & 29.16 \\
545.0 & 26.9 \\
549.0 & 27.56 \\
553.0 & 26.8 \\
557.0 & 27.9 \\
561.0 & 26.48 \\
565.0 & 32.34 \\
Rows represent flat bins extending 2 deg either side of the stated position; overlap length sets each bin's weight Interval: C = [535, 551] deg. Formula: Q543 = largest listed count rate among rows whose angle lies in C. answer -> 29.16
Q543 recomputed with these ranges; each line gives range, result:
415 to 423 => 27.97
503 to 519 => 27.25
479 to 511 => 27.11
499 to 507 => 25.61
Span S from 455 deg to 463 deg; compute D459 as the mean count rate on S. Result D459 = 31.2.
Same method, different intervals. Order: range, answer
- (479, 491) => 27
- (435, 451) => 34.1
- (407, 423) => 27.5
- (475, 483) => 26.3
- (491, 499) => 26.5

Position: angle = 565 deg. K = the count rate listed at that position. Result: 32.34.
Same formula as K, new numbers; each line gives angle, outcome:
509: 24.37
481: 27.11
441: 33.66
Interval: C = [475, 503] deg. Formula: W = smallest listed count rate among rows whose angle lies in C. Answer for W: 25.54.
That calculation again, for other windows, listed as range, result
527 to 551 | 26.09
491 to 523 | 23.52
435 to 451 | 33.39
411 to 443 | 26.93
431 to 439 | 30.48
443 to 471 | 27.44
